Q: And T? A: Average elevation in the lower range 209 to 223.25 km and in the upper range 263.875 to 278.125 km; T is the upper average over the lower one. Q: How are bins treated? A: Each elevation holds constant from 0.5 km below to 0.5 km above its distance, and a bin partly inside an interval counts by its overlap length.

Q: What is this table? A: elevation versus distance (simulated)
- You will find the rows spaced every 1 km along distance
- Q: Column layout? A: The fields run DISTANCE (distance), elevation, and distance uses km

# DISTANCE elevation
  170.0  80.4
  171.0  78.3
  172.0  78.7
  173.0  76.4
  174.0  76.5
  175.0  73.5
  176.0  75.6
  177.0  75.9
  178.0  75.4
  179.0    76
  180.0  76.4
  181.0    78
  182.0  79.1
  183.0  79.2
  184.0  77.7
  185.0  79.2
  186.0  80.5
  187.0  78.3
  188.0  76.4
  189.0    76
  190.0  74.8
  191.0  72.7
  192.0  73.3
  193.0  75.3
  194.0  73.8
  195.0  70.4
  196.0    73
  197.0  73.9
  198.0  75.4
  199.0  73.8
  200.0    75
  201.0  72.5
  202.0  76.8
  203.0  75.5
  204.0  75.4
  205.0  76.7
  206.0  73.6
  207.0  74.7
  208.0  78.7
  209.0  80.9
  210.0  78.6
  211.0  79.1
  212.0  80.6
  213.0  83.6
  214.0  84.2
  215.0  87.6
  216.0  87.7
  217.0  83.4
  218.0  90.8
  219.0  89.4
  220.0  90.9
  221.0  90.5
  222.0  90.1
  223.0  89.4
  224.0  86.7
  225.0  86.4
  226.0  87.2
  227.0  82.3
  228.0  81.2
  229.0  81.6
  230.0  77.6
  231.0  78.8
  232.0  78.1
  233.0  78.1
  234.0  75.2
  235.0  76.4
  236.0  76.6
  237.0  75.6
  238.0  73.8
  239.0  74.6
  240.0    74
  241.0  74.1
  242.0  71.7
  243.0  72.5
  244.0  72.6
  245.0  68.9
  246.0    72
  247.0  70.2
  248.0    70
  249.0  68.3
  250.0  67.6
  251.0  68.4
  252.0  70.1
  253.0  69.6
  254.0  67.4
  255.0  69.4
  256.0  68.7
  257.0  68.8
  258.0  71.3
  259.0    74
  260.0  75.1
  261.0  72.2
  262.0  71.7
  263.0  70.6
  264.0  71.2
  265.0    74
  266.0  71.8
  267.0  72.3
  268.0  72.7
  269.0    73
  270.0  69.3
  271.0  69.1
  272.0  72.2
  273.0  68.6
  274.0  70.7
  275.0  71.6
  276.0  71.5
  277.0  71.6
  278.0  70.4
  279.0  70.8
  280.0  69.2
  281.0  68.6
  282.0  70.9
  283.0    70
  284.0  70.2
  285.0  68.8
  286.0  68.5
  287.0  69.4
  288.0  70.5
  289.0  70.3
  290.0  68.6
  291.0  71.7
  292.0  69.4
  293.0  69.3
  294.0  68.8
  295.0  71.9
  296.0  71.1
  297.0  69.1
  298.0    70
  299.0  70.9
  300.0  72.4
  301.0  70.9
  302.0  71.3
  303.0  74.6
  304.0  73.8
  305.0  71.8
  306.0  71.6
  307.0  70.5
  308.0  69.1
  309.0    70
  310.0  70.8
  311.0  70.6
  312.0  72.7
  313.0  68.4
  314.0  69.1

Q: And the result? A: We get 0.83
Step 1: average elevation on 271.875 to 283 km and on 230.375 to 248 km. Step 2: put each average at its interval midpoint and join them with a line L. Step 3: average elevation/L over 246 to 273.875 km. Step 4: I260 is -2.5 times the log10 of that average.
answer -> 0.02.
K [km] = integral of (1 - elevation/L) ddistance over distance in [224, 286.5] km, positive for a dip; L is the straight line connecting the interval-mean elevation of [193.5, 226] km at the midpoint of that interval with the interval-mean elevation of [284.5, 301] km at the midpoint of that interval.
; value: 1.7 km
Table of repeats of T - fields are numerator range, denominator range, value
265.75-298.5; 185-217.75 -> 0.91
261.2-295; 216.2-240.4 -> 0.86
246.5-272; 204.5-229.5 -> 0.84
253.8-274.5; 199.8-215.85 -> 0.91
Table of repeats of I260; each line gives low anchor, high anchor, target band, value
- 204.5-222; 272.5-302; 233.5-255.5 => 0.09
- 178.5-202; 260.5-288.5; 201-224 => -0.11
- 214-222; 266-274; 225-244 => 0.08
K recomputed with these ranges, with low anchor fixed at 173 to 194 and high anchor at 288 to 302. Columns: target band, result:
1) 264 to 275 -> 0.1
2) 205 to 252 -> -3.1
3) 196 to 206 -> 0.1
